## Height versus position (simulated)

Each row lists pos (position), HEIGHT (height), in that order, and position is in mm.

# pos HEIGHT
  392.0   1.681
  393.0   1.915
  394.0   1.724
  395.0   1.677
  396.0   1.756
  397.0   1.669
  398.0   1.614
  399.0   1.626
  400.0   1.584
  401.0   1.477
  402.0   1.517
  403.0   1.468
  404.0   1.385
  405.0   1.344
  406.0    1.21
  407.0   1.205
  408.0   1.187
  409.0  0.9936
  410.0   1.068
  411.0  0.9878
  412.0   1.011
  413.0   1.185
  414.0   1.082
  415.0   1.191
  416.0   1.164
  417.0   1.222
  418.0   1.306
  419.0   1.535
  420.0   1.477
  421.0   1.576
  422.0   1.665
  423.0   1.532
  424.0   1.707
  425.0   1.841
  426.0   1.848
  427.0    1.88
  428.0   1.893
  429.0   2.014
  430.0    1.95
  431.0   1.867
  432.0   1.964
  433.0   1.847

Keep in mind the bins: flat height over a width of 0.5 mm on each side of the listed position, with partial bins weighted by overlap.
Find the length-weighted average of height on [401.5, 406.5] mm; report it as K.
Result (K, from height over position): 1.38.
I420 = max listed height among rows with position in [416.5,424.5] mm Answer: 1.707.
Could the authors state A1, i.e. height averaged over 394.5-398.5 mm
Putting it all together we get 1.68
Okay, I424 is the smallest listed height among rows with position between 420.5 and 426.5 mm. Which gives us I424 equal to 1.532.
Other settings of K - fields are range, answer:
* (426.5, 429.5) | 1.93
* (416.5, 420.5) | 1.39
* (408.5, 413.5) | 1.05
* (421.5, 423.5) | 1.6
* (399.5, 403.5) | 1.51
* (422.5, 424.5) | 1.62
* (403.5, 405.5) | 1.36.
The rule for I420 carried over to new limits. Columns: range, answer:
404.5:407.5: 1.344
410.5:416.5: 1.191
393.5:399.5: 1.756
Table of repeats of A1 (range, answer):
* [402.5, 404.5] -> 1.43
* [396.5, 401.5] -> 1.59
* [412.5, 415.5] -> 1.15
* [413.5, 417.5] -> 1.16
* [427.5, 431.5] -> 1.93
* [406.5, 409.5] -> 1.13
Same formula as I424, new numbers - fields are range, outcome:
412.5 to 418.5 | 1.082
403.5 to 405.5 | 1.344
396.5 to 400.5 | 1.584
